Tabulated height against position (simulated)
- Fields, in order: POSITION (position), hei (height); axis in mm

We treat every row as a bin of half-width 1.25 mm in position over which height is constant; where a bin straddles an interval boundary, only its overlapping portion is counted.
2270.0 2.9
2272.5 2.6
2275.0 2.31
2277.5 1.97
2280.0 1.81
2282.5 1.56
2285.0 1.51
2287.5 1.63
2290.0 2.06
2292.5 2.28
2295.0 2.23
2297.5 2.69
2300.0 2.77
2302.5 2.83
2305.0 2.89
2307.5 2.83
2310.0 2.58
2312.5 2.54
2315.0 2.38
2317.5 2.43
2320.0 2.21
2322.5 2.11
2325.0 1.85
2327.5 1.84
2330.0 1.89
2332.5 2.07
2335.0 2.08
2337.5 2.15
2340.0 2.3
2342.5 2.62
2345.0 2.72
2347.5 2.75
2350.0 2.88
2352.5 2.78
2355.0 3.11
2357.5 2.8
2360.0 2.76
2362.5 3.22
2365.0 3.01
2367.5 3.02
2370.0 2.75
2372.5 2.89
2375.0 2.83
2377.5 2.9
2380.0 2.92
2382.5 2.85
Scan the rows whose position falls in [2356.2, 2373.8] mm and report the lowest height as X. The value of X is 2.75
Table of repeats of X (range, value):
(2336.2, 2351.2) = 2.15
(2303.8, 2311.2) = 2.58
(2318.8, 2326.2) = 1.85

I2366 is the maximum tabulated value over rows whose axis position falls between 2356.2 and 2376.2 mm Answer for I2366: 3.22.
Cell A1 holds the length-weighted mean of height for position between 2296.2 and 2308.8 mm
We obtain 2.8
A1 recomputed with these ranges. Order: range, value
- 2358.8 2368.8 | 3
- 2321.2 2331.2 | 1.92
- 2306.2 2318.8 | 2.55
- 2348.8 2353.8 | 2.83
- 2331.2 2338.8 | 2.1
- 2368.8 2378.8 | 2.84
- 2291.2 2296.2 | 2.25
